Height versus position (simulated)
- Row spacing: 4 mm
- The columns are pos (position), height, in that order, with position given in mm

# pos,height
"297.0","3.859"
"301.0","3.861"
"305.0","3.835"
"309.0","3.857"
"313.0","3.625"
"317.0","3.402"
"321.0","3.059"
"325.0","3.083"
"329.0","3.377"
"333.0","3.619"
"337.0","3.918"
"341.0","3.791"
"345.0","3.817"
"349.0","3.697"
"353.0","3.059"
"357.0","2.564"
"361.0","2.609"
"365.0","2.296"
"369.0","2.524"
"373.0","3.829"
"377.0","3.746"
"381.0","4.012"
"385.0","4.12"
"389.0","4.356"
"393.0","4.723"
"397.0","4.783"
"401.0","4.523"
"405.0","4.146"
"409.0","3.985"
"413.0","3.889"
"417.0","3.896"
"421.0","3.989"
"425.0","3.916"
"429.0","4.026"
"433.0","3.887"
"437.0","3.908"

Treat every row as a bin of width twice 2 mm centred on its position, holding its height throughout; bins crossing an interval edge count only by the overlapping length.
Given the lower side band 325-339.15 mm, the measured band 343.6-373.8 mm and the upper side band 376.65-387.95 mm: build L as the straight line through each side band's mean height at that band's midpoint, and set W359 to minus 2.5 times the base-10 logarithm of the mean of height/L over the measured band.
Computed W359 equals 0.25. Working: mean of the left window 3.56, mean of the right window 4.02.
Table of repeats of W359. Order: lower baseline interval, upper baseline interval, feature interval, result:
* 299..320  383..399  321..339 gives 0.13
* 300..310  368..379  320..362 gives 0.09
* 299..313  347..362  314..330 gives 0.10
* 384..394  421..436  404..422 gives 0.04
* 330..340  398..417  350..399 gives 0.12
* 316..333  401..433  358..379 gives 0.21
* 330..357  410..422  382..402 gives -0.18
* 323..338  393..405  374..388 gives 0.08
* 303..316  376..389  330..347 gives 0.03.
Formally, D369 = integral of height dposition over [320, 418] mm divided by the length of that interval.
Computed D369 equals 3.66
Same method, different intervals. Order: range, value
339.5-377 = 3.16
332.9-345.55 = 3.81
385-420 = 4.27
